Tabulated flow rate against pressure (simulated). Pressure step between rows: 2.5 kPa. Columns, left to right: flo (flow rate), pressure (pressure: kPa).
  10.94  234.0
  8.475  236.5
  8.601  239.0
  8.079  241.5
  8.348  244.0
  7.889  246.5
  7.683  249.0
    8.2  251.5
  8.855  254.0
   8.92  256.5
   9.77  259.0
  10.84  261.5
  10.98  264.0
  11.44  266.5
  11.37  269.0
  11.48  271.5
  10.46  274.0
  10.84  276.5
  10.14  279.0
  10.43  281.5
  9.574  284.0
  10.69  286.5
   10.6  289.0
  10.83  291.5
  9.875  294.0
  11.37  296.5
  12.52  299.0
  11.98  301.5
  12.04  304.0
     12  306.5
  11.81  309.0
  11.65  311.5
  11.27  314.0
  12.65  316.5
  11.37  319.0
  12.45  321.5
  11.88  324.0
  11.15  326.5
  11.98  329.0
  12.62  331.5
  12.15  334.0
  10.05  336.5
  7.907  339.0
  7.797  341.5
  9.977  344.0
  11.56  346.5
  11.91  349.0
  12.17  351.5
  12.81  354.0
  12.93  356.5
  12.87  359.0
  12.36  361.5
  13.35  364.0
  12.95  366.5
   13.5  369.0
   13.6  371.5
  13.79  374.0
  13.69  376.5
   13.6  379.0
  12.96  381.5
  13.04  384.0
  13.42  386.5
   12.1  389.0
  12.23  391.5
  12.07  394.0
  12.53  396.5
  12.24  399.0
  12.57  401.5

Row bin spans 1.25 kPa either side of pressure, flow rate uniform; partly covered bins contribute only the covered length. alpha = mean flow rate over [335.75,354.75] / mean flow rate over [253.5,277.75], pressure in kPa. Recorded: 0.99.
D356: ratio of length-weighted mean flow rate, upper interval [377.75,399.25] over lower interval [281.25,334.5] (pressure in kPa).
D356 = 1.1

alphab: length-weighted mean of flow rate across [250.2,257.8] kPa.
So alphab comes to 8.66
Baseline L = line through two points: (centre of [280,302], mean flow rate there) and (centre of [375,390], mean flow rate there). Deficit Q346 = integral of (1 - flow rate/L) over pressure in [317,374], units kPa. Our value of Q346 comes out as 1.79 kPa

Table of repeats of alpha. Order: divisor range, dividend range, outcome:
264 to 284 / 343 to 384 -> 1.18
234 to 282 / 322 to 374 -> 1.23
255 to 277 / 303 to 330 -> 1.11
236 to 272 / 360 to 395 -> 1.39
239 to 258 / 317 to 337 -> 1.42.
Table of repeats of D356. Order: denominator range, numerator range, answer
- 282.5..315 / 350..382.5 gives 1.17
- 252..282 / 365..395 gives 1.26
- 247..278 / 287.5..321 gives 1.15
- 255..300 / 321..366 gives 1.09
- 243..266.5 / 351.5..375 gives 1.42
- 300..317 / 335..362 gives 0.93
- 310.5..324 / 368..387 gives 1.13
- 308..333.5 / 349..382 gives 1.10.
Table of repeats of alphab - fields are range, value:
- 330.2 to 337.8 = 11.6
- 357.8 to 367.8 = 12.9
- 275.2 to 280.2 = 10.5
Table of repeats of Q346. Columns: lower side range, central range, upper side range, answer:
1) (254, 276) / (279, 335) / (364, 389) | 0.7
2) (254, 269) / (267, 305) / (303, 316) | 0.5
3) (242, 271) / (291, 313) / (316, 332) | -0.8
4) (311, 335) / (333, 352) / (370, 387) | 3.2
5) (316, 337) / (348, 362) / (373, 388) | 0.1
